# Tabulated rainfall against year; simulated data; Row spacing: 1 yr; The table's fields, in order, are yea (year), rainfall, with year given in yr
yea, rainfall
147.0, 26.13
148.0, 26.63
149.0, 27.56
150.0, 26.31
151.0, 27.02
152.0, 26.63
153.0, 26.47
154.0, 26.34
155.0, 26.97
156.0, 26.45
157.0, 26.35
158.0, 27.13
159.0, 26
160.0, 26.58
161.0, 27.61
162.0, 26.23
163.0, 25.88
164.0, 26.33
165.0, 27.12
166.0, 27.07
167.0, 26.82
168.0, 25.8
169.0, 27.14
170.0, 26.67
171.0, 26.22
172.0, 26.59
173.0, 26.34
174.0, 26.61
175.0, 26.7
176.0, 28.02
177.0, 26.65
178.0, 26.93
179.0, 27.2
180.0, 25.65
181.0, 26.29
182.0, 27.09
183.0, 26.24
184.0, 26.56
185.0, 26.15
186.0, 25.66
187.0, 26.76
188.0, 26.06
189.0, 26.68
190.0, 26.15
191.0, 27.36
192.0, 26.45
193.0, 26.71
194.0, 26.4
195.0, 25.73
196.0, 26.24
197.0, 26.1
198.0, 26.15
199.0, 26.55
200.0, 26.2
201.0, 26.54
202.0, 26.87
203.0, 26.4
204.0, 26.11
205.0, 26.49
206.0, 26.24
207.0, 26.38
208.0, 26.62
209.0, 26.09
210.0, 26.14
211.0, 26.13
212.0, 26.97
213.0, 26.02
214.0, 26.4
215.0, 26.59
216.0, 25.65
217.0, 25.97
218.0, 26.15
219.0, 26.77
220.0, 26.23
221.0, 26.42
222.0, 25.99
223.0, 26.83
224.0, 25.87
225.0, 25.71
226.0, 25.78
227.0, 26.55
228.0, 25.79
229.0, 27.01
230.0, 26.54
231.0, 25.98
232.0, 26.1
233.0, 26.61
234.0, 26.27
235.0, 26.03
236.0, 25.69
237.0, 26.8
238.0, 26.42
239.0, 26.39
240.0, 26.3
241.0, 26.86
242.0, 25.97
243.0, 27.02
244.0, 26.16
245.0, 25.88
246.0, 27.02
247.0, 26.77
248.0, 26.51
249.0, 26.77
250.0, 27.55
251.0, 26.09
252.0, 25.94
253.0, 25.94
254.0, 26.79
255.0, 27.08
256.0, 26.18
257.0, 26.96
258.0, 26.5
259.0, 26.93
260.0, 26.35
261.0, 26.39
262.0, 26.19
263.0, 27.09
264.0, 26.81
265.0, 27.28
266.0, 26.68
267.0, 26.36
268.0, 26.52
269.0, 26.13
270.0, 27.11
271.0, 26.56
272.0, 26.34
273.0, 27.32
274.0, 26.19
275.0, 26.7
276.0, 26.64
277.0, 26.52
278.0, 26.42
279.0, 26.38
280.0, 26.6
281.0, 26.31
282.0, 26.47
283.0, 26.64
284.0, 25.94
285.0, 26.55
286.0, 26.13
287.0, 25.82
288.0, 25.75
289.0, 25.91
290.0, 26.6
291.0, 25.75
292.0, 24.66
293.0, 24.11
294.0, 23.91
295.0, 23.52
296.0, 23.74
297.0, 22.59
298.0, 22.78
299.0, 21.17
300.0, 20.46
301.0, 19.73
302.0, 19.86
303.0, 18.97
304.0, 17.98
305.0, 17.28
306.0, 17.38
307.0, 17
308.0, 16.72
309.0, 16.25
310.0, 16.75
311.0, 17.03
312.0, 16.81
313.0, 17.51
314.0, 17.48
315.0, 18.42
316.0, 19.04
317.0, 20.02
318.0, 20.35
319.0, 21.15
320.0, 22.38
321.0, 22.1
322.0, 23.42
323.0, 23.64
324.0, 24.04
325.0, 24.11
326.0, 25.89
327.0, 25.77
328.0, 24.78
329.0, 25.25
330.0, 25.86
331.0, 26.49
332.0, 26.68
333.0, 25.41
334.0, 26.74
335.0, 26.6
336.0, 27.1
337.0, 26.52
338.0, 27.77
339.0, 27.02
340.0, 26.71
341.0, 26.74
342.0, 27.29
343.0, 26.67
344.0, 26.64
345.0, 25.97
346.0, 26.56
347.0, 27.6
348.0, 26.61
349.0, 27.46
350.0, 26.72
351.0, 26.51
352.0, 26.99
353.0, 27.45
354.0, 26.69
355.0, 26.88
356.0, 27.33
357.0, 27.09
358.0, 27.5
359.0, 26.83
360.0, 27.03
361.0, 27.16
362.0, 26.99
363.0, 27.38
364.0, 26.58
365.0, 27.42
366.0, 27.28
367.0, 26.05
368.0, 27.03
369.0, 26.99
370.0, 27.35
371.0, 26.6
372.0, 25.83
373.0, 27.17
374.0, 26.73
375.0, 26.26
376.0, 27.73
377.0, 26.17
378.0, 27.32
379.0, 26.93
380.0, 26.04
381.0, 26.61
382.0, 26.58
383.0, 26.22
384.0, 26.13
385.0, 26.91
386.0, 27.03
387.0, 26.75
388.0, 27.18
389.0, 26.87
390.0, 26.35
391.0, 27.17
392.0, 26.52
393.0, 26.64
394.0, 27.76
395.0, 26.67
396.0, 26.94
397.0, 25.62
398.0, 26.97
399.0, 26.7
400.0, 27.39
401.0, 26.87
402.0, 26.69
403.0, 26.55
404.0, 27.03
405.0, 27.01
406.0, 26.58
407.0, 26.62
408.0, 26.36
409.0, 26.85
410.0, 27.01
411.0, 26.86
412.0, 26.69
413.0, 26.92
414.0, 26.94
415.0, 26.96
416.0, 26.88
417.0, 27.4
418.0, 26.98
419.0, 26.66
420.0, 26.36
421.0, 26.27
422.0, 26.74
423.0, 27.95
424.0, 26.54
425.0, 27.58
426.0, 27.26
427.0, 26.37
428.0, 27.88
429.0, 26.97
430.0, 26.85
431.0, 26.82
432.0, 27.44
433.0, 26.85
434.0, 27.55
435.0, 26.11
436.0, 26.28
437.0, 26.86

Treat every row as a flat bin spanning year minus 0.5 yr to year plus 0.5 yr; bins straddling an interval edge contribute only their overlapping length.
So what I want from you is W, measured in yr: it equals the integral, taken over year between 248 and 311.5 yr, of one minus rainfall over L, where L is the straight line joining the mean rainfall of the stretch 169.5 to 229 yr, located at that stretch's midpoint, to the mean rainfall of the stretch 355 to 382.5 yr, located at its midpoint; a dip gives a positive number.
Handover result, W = 5.1 yr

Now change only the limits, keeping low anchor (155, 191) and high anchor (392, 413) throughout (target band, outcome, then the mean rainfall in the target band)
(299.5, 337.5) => 7.34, 21.6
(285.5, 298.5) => 0.96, 24.7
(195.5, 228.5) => 0.43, 26.3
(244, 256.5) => 0.06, 26.5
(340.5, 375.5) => -0.20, 26.9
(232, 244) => 0.12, 26.4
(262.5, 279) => 0.01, 26.7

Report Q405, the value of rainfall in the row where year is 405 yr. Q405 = 27.01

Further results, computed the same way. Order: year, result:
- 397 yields 25.62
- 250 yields 27.55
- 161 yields 27.61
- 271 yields 26.56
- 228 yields 25.79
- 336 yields 27.1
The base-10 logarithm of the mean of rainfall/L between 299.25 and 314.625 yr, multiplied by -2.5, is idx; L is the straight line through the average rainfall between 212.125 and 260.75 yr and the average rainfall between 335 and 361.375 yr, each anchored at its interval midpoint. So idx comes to 0.437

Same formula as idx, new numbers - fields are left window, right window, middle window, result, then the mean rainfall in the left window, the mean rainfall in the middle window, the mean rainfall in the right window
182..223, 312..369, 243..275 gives -0.027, 26.3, 26.6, 25.3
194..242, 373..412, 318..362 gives 0.025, 26.3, 26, 26.8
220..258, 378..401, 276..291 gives 0.009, 26.4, 26.3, 26.7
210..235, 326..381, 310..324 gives 0.311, 26.3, 20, 26.7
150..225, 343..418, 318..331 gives 0.118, 26.5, 24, 26.8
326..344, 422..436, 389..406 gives 0.002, 26.4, 26.8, 27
